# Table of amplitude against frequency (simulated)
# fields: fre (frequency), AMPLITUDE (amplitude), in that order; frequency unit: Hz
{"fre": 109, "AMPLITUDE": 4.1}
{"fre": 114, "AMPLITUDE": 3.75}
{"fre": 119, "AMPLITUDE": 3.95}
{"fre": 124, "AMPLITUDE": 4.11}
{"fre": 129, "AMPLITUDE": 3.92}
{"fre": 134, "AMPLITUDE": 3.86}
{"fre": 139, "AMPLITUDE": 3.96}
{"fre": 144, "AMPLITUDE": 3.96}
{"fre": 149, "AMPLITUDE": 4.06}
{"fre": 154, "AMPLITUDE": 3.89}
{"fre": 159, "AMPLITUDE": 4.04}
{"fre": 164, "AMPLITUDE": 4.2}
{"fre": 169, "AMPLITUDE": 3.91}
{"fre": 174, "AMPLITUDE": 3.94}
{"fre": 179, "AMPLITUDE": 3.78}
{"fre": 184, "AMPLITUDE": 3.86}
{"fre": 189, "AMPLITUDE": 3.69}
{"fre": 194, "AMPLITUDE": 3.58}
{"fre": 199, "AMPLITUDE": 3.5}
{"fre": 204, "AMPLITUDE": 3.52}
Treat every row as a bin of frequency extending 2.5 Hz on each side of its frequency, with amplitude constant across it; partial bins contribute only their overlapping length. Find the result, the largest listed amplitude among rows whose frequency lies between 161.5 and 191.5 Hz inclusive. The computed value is 4.2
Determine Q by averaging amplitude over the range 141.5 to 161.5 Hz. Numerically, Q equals 3.99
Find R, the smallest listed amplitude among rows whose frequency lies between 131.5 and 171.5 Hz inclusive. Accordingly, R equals 3.86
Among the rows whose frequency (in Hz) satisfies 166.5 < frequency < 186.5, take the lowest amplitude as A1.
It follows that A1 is 3.78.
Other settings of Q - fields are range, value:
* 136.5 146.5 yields 3.96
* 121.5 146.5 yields 3.96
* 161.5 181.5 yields 3.96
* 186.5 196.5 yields 3.63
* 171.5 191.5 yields 3.82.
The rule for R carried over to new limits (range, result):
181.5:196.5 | 3.58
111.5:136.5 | 3.75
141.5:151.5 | 3.96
